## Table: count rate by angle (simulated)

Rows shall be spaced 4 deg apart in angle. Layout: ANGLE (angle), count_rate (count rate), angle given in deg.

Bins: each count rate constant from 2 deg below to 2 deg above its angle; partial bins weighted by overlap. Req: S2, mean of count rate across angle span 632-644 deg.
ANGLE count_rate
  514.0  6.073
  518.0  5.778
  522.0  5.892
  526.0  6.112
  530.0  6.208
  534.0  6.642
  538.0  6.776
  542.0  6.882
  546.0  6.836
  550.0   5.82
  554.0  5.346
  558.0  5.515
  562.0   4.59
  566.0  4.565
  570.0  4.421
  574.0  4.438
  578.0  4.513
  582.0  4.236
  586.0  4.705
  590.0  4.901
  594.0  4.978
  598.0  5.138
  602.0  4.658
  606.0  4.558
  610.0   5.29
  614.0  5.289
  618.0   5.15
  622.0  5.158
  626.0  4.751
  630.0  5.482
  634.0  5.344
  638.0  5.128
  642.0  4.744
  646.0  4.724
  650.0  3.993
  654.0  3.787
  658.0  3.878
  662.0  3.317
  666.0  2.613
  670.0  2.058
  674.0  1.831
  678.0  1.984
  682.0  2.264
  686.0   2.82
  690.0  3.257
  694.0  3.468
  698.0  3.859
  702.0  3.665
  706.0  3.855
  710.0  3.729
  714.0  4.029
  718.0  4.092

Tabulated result 5.07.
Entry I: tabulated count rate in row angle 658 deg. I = 3.878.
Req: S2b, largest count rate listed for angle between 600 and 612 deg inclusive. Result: 5.29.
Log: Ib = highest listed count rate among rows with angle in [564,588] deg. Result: 4.705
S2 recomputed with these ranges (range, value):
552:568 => 5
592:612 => 4.92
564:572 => 4.49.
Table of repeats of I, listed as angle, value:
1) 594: 4.978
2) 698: 3.859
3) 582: 4.236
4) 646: 4.724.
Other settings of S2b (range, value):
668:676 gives 2.058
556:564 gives 5.515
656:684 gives 3.878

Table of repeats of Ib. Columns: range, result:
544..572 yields 6.836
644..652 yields 4.724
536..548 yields 6.882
